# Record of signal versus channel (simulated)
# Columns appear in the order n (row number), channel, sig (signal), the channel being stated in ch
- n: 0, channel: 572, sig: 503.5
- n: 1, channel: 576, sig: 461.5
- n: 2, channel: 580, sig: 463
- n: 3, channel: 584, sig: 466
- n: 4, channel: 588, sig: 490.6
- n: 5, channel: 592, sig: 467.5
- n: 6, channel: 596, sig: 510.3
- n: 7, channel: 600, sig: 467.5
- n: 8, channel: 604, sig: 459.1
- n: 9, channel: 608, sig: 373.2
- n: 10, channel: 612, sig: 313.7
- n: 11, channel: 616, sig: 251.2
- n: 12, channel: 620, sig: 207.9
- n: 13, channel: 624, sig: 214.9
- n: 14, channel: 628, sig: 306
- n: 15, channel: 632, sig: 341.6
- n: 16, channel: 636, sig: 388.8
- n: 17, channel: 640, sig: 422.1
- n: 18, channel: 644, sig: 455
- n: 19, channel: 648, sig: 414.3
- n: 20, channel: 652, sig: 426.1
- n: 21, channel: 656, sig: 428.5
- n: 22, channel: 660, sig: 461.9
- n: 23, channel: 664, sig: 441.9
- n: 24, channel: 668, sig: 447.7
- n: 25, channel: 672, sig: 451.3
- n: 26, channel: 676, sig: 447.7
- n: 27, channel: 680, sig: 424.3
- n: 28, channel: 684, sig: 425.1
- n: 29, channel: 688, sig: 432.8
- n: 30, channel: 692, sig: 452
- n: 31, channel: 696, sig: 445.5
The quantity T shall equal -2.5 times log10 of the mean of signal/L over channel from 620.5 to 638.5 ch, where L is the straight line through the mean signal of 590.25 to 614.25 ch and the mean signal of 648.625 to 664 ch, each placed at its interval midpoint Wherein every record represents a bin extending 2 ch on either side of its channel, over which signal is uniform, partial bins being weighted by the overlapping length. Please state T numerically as 0.37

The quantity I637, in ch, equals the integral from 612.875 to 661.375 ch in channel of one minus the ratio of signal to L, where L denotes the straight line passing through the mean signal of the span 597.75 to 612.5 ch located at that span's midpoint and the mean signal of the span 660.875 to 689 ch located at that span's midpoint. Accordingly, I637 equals 7.90 ch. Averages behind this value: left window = 414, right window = 440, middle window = 357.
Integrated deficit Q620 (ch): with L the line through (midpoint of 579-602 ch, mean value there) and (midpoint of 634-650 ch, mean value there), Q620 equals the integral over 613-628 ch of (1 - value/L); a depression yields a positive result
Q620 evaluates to 6.8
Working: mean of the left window 478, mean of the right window 420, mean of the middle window 241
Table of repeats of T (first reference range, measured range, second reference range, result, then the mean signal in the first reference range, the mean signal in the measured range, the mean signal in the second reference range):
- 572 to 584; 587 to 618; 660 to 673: 0.124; 470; 414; 449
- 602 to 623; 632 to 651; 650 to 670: -0.053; 316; 412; 441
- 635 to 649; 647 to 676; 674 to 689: -0.032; 423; 440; 432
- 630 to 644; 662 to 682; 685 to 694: -0.044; 394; 443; 440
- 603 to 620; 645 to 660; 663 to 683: -0.070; 326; 430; 442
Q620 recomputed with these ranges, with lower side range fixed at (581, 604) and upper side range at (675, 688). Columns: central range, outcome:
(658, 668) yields -0.2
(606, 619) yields 4.5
